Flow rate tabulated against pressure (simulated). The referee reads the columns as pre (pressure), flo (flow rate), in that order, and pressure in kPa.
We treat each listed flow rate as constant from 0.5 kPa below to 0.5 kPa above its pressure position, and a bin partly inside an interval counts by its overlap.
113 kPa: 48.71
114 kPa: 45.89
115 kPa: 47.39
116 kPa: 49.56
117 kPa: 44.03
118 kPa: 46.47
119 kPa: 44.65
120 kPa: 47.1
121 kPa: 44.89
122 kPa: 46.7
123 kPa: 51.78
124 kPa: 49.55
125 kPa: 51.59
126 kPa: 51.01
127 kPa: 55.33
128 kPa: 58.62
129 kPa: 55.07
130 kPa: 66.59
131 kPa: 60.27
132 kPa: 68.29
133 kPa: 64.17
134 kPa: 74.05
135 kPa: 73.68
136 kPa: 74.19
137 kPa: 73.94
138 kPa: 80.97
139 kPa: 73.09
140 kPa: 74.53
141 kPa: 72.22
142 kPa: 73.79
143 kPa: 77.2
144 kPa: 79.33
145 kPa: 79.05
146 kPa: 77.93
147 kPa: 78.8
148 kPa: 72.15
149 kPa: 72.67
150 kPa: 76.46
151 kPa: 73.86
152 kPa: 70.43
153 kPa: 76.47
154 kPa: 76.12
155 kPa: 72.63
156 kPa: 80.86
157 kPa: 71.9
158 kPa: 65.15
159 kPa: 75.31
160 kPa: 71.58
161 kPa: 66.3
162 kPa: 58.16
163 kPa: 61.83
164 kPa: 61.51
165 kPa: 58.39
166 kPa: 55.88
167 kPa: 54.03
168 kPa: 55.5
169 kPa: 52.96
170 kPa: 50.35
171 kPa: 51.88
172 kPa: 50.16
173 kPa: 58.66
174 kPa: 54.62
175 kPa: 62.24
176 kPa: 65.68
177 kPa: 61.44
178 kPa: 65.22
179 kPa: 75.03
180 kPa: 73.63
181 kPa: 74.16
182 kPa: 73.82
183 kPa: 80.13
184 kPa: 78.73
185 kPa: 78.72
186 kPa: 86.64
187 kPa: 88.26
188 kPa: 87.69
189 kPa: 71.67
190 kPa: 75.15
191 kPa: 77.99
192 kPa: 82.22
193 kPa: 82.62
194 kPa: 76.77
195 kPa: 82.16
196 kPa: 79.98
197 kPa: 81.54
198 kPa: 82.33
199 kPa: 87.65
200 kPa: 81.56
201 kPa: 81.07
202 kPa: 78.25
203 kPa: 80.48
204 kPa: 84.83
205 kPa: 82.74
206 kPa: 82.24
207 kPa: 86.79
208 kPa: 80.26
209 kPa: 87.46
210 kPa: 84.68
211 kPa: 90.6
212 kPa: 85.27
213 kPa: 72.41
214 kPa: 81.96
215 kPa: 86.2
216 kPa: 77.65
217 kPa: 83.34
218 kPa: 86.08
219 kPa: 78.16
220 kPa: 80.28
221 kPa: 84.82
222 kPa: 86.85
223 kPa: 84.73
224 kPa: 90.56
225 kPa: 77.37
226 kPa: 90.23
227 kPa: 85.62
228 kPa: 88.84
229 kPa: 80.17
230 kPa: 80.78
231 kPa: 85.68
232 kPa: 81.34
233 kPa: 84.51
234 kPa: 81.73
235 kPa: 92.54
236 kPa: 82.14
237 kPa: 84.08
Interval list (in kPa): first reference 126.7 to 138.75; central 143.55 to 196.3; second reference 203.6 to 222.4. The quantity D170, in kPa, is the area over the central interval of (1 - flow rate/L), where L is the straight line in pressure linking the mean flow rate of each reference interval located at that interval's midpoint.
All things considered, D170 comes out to 2.9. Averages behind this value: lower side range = 67.4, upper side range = 83.3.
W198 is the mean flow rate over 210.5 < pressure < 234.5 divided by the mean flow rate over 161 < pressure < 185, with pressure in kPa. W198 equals 1.33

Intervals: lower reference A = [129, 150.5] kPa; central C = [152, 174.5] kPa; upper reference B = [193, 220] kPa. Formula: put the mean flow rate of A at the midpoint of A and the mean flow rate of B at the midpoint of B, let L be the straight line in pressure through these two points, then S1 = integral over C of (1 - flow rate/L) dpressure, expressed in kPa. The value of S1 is 3.9 kPa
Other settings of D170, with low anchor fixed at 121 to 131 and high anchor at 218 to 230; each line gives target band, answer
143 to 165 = -3.4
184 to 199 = -1.4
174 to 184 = 0.1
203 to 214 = -0.6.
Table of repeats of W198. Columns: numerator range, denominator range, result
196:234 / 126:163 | 1.17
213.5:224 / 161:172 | 1.48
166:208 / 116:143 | 1.21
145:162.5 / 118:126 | 1.52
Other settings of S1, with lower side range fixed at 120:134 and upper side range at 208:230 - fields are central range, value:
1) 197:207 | -0.5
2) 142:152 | -2.2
